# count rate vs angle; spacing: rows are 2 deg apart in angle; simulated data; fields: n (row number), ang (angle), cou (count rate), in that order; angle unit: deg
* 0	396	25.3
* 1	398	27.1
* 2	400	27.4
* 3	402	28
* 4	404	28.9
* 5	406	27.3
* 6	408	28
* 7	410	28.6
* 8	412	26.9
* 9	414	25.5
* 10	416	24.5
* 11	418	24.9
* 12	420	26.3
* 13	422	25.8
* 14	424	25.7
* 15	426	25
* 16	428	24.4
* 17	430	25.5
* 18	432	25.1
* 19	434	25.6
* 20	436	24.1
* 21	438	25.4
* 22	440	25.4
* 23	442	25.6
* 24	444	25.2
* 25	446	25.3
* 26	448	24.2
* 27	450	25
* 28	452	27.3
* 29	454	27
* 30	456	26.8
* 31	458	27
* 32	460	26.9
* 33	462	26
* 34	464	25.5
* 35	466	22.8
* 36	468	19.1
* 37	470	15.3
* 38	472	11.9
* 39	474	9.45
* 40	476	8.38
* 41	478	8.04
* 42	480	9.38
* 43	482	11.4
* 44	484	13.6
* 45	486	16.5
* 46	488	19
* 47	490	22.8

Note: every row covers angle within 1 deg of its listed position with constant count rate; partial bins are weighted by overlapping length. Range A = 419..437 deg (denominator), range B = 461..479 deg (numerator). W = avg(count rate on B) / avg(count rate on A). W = 0.64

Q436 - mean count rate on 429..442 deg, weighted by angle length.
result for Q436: 25.2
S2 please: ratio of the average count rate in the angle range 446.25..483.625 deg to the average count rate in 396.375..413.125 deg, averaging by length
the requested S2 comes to 0.71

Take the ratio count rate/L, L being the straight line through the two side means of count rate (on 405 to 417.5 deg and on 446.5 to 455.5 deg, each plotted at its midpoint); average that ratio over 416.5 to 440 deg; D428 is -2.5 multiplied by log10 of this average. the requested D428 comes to 0.05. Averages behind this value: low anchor 26.7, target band 25.2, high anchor 25.9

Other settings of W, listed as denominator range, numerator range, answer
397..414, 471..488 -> 0.42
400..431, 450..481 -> 0.74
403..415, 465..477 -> 0.53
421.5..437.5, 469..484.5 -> 0.43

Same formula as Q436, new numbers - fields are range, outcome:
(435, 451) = 25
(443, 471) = 24.5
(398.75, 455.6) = 26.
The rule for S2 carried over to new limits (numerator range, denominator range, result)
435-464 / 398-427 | 0.97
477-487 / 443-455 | 0.46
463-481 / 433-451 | 0.58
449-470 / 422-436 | 0.99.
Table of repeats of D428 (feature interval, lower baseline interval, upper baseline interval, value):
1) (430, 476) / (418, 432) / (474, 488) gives -0.24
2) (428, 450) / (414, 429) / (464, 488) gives -0.17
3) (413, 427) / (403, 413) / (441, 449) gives 0.07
